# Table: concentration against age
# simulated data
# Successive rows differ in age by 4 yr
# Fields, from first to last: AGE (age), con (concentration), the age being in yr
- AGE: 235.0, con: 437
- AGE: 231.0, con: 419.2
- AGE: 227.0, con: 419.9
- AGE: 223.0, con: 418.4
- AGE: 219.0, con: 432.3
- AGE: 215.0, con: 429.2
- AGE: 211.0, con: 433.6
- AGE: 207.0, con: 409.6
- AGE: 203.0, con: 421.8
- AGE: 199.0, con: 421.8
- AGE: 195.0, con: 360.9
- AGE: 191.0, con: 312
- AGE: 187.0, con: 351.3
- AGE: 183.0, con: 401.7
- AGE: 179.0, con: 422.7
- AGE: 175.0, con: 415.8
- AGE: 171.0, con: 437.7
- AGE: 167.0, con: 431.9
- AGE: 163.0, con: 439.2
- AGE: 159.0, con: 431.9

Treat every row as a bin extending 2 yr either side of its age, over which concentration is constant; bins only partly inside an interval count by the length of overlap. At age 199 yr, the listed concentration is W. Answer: 421.8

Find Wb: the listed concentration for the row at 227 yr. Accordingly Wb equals 419.9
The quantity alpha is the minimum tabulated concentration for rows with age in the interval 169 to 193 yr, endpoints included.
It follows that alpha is 312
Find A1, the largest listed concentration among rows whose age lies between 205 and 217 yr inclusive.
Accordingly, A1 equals 433.6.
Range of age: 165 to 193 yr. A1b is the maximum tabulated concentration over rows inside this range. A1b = 437.7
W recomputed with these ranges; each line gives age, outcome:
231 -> 419.2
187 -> 351.3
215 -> 429.2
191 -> 312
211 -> 433.6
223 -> 418.4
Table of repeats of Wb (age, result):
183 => 401.7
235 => 437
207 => 409.6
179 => 422.7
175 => 415.8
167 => 431.9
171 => 437.7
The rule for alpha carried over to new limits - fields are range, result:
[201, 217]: 409.6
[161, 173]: 431.9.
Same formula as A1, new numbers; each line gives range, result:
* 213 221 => 432.3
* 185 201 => 421.8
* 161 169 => 439.2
